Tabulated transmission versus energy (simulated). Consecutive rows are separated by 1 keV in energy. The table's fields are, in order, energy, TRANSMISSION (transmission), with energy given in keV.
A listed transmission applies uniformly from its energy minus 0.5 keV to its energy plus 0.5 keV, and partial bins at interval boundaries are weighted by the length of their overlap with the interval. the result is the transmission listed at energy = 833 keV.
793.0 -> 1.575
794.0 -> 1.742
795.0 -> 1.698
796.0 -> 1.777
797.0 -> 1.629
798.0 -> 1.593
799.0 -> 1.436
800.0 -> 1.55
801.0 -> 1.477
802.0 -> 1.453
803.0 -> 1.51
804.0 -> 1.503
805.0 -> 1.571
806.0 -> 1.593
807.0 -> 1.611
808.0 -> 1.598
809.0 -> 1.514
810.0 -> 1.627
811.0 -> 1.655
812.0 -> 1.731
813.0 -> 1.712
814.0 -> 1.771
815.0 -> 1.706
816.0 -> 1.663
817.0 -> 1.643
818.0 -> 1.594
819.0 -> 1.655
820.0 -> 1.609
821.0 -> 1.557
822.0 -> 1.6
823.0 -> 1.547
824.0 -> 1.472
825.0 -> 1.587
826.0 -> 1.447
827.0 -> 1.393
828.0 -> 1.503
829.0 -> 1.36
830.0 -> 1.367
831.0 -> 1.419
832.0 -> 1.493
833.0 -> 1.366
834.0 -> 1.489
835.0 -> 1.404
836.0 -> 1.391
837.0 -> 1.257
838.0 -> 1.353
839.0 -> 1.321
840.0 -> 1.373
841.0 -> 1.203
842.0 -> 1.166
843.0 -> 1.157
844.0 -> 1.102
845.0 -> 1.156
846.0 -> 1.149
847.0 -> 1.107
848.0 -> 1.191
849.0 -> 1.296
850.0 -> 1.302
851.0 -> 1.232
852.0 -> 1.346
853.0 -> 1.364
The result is 1.366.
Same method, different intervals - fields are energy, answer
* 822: 1.6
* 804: 1.503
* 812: 1.731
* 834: 1.489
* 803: 1.51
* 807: 1.611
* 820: 1.609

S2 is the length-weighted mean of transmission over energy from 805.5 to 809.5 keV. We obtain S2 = 1.58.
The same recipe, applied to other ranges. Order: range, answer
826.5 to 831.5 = 1.41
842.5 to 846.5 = 1.14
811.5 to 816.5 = 1.72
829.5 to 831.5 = 1.39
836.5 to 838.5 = 1.3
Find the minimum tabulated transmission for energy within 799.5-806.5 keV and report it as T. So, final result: 1.453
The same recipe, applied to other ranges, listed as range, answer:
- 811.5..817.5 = 1.643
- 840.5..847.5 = 1.102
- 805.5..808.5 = 1.593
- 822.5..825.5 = 1.472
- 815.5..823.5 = 1.547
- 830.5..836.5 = 1.366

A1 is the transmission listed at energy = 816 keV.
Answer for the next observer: 1.663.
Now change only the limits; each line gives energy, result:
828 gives 1.503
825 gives 1.587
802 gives 1.453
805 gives 1.571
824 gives 1.472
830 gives 1.367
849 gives 1.296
